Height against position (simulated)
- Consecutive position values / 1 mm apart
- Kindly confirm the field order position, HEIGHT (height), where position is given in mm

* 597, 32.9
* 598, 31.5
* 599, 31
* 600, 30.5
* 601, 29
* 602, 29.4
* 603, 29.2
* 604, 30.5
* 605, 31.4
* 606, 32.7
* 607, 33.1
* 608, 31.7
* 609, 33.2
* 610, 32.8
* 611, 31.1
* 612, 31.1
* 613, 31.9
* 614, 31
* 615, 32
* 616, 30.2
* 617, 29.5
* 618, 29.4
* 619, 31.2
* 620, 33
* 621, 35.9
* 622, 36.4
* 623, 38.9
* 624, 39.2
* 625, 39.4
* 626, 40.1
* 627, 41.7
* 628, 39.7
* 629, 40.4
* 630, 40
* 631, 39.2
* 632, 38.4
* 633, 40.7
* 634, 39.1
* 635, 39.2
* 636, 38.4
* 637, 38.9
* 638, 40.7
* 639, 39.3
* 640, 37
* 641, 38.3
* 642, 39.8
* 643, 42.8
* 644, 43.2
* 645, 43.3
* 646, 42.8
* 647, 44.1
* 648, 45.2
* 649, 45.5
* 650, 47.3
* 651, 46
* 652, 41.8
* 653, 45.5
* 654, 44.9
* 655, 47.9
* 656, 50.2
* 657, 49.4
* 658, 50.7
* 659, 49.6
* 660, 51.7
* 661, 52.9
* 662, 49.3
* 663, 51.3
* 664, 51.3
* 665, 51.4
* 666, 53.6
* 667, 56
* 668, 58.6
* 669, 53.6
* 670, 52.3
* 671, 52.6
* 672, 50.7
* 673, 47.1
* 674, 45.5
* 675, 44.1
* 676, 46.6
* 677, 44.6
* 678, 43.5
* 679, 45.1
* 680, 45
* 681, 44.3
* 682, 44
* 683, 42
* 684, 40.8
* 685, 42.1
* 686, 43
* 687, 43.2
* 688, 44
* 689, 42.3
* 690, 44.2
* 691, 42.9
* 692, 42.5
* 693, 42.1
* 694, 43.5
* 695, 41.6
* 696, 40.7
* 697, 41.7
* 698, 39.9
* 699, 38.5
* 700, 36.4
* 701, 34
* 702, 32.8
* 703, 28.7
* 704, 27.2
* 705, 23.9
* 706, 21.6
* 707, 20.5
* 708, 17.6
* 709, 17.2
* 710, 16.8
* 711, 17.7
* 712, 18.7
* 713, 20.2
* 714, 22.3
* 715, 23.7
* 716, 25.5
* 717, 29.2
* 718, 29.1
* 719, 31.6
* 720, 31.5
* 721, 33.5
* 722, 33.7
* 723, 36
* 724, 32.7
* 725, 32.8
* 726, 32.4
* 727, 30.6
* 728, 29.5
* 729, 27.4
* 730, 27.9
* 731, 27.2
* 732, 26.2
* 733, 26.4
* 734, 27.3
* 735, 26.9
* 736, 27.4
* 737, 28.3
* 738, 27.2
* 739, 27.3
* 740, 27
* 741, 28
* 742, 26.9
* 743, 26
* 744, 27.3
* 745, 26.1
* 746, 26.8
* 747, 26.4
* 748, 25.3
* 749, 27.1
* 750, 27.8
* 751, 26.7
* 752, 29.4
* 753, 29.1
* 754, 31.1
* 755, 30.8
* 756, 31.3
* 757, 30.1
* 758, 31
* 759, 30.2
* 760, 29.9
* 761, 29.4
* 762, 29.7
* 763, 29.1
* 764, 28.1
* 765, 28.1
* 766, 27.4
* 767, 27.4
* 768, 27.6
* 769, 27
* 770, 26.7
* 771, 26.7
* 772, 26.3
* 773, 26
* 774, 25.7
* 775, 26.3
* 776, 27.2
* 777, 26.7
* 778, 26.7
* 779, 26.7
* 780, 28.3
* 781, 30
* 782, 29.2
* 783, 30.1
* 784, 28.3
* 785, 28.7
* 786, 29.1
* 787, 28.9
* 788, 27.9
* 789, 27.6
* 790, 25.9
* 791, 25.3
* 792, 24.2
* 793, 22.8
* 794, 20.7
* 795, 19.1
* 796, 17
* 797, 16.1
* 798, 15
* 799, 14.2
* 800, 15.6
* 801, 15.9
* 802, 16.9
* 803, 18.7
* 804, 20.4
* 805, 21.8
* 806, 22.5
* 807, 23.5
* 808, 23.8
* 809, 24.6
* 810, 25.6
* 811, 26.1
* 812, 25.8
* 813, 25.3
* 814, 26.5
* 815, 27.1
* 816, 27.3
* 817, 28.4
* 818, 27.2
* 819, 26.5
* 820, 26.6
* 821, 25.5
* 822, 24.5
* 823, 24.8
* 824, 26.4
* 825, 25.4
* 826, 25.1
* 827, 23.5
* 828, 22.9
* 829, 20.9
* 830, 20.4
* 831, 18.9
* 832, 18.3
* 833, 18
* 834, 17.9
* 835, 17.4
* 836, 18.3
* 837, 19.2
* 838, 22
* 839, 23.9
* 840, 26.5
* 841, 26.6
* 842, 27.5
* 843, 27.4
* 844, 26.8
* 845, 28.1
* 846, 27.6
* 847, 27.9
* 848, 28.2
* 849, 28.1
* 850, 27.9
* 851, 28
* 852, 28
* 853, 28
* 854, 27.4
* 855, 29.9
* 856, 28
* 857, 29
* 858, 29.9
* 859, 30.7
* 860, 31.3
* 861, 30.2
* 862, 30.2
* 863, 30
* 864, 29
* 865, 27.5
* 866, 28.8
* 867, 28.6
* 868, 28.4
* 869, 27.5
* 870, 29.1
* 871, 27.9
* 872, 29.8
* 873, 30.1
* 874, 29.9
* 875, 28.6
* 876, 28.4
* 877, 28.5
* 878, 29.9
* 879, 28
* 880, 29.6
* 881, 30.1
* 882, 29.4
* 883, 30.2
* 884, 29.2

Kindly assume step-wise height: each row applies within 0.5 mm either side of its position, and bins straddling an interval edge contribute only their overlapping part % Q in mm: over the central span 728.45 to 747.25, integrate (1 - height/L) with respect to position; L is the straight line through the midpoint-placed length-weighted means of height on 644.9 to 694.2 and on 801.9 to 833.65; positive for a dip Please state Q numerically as 4.75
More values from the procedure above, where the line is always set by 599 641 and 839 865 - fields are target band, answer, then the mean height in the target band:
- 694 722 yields 3.39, 28.6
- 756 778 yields 2.03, 28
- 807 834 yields 4.61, 24.3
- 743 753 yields 1.38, 27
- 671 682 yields -4.11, 45.9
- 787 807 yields 6.20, 20.7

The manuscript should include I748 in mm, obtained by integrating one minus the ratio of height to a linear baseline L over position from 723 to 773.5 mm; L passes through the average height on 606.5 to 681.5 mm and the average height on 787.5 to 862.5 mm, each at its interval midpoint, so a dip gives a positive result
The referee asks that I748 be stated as 5.64 mm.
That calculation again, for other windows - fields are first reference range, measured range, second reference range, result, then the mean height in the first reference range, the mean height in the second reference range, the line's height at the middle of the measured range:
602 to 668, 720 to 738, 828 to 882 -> 2.5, 40.4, 26.7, 34.6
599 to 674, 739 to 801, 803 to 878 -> 9.5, 40.9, 26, 31.2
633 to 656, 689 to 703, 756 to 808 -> -1.4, 42.5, 25.2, 36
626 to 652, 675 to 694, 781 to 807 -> -4.1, 41.2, 22.6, 35.8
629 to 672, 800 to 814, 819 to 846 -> 2.2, 45.8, 23.3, 26.5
